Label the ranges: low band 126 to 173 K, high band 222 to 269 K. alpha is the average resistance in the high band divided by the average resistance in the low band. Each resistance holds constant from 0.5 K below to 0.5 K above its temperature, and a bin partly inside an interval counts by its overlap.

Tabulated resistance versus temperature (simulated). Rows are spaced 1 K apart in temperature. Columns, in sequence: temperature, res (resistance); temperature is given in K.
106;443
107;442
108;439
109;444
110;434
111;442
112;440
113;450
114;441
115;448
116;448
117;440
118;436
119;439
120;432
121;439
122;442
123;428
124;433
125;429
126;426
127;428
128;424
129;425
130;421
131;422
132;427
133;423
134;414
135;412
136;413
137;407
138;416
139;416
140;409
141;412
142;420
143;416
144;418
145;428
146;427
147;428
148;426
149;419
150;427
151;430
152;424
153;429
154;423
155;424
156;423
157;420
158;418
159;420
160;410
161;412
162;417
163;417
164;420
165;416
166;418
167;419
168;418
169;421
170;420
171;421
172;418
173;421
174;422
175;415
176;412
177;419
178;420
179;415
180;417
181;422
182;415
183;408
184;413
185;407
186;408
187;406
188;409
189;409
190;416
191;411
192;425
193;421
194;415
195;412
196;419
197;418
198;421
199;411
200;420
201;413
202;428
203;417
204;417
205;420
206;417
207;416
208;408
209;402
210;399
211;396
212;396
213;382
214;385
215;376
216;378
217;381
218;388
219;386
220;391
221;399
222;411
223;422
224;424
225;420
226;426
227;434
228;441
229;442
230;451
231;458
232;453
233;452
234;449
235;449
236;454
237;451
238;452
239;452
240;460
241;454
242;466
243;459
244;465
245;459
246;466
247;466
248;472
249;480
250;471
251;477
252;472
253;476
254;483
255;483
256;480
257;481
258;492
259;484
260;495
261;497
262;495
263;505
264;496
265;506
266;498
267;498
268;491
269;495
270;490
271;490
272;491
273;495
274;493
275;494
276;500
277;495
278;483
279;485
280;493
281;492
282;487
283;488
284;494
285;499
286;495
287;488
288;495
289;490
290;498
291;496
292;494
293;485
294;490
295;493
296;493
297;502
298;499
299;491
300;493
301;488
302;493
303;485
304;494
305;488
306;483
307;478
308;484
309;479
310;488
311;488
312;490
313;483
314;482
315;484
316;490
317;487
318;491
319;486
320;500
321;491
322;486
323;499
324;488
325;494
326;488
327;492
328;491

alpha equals 1.11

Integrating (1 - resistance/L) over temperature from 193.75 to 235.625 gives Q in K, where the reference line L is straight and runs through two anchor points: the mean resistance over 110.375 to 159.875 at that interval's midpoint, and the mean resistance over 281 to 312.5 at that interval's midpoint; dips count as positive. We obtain 3.9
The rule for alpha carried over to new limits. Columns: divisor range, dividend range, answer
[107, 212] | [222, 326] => 1.14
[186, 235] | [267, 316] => 1.18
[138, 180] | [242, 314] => 1.16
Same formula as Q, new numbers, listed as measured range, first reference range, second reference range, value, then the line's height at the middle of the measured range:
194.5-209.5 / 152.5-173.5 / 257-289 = 1.0 K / 446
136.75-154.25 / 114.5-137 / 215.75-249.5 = 0.4 K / 431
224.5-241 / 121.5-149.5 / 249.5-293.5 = 0.9 K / 471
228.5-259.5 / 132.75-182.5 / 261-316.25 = 0.1 K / 467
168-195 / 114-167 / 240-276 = 1.8 K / 445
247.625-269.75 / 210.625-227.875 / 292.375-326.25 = -2.4 K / 439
